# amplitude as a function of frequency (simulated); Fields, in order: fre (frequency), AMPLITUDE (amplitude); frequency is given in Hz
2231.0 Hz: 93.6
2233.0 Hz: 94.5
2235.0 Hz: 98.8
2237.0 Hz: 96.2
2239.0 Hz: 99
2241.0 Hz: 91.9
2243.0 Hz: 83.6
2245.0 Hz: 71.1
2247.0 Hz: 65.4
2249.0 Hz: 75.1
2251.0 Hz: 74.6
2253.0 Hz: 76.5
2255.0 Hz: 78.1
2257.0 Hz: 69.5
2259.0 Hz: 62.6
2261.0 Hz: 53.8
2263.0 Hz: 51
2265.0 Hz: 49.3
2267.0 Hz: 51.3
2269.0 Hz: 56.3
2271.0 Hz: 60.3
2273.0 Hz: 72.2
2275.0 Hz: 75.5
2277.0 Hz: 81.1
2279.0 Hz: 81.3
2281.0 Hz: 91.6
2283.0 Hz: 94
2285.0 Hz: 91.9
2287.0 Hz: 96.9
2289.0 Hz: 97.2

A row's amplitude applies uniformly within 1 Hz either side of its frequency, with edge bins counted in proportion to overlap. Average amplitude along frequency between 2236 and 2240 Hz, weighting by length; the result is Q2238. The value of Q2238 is 97.6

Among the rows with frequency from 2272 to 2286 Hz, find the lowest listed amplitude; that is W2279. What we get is 72.2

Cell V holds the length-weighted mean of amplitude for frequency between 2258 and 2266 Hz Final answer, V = 54.2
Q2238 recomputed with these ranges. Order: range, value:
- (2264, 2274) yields 57.9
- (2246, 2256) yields 73.9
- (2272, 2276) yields 73.8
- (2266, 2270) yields 53.8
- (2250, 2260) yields 72.3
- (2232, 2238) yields 96.5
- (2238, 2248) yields 82.2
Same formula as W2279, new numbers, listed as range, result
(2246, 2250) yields 65.4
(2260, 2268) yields 49.3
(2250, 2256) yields 74.6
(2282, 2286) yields 91.9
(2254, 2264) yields 51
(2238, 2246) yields 71.1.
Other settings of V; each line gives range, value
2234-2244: 93.9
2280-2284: 92.8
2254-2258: 73.8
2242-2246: 77.3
